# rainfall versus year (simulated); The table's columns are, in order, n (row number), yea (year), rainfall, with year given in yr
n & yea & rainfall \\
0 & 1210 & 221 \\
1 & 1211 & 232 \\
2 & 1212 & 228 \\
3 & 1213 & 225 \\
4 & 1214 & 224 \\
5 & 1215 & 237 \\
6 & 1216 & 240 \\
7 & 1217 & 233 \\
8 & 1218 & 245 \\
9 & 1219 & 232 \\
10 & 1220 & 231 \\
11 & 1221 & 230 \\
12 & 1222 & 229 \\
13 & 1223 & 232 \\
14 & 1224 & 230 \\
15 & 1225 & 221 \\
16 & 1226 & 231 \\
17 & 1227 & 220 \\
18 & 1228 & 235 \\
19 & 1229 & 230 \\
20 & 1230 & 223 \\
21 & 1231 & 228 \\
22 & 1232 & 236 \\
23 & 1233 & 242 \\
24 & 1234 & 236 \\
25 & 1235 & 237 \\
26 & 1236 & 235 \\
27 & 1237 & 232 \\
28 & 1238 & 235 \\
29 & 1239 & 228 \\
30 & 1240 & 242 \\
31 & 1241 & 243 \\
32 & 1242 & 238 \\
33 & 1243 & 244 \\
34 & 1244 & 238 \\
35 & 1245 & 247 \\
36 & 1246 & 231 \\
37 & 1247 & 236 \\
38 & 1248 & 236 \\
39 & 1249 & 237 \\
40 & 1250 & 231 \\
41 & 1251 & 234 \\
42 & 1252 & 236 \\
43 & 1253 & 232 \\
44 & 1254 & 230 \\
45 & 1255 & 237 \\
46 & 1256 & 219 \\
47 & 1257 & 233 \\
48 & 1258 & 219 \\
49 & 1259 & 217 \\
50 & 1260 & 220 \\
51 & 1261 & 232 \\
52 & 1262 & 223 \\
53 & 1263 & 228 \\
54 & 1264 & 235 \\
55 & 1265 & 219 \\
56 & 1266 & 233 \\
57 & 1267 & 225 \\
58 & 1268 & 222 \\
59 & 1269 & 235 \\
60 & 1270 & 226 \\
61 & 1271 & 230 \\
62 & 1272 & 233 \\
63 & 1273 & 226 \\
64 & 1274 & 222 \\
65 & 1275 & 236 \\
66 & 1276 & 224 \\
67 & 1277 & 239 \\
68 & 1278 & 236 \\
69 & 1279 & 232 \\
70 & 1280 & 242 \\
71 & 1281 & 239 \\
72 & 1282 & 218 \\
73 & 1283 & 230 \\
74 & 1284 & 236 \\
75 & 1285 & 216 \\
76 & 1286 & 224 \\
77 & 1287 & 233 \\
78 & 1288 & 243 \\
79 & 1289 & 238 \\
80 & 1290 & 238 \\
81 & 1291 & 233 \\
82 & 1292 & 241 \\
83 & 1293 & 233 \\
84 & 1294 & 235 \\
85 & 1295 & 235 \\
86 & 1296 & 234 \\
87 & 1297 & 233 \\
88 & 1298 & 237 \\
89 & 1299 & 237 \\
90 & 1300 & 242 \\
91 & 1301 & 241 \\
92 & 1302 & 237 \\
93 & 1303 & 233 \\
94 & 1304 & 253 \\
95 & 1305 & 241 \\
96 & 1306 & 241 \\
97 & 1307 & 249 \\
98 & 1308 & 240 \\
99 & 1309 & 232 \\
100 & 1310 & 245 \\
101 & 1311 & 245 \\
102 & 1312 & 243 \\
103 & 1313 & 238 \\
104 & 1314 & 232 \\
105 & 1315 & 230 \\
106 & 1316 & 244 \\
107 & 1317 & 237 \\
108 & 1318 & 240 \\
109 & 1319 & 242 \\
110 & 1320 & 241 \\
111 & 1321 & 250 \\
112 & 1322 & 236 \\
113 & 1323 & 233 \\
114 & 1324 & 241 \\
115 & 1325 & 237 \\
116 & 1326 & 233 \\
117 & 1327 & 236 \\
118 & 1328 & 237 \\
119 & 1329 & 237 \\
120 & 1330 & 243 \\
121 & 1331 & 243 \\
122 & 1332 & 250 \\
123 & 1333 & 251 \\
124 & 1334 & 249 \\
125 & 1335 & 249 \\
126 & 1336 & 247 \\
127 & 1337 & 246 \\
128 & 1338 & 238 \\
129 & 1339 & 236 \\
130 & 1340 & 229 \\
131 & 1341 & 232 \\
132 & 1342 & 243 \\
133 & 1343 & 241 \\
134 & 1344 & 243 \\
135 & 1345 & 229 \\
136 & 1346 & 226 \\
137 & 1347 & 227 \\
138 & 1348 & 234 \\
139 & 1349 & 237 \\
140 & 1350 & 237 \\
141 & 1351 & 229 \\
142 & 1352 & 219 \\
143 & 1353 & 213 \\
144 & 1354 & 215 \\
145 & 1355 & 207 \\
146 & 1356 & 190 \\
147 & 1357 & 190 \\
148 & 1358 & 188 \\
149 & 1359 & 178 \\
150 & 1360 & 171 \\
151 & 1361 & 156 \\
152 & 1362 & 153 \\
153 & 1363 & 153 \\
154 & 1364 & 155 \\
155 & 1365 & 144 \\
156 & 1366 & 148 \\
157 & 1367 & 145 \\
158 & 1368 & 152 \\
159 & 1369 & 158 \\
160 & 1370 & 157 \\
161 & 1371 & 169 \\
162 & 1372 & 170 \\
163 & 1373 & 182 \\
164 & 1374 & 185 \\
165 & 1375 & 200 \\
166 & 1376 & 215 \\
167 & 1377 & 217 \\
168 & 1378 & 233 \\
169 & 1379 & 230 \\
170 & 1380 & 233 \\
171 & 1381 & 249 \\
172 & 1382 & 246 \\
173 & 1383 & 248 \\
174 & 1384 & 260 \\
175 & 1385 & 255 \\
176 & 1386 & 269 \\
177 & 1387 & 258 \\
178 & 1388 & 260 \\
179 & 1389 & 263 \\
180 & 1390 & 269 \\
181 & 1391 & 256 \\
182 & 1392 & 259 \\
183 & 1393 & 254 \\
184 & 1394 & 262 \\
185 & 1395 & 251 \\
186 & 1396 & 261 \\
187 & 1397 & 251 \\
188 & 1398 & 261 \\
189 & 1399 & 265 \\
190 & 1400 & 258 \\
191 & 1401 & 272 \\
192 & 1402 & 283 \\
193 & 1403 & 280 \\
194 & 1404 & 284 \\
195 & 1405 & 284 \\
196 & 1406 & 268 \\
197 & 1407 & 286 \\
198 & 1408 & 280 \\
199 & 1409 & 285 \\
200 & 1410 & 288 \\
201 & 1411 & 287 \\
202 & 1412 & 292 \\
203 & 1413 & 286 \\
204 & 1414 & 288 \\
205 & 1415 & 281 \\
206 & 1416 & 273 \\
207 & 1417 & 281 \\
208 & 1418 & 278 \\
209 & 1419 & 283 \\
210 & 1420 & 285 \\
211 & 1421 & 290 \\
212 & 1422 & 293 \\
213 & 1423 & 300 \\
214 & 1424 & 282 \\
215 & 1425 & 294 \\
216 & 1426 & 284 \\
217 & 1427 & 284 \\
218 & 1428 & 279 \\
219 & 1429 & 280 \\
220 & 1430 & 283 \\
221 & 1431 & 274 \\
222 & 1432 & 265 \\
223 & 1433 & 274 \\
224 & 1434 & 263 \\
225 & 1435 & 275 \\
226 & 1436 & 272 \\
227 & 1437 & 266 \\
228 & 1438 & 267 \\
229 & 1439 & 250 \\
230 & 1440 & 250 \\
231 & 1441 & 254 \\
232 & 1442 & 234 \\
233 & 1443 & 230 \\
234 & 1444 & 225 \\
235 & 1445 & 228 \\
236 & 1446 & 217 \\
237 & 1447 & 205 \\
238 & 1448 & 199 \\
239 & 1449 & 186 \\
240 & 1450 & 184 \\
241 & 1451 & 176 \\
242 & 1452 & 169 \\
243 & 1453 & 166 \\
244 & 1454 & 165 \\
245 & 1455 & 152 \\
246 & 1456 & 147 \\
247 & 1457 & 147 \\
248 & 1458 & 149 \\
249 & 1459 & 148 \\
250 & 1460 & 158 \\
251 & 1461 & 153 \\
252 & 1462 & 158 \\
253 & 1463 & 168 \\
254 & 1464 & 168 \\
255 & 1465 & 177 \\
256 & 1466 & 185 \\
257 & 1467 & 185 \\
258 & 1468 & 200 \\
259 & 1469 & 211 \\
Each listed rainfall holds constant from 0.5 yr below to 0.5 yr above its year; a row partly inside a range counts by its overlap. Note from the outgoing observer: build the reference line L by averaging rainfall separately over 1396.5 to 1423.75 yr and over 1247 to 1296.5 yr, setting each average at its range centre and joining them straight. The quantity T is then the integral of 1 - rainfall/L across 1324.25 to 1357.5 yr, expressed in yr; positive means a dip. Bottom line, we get 2.9 yr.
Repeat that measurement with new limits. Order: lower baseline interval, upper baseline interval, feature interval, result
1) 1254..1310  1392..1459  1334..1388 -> 7.1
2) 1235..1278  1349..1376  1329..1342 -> -3.3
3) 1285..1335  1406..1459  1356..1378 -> 6.4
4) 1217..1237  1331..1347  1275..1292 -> 0.2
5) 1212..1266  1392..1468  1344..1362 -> 2.3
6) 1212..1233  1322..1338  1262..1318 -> 0.8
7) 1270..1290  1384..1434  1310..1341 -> 0.8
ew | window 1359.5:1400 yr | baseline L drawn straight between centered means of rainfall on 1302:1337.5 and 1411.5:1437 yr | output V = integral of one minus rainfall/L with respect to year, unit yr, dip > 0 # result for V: 7.5 yr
